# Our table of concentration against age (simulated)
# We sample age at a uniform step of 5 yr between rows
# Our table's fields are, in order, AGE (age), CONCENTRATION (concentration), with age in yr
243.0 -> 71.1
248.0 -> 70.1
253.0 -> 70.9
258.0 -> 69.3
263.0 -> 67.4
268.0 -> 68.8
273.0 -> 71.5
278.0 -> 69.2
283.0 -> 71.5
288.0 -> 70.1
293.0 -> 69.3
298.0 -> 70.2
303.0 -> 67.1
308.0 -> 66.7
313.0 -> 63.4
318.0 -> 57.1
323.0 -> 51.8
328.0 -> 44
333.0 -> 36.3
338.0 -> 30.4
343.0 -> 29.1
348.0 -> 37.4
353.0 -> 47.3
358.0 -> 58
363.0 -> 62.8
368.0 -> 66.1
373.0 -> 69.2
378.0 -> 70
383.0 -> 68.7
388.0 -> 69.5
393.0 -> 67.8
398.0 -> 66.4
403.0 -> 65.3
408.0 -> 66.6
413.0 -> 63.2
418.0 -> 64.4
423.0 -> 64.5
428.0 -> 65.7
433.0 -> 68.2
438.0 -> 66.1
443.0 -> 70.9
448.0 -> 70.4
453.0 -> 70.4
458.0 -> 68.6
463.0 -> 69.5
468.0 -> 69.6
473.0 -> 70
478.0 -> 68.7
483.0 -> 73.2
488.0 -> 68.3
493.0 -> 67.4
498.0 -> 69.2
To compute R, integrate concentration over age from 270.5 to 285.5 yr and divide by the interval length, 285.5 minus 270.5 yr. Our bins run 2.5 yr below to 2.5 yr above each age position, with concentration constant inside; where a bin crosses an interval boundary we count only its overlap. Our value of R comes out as 70.7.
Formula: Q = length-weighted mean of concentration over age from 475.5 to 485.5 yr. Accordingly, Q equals 71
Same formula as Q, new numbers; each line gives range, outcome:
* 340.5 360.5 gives 43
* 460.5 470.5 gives 69.5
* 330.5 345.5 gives 31.9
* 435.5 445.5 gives 68.5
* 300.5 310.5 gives 66.9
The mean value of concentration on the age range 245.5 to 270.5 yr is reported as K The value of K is 69.3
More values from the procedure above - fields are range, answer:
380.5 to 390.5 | 69.1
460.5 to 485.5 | 70.2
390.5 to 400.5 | 67.1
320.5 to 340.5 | 40.6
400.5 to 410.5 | 66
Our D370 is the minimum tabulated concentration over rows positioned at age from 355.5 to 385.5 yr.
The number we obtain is 58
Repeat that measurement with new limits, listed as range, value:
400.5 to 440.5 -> 63.2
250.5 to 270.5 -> 67.4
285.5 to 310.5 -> 66.7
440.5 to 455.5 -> 70.4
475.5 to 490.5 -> 68.3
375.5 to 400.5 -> 66.4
